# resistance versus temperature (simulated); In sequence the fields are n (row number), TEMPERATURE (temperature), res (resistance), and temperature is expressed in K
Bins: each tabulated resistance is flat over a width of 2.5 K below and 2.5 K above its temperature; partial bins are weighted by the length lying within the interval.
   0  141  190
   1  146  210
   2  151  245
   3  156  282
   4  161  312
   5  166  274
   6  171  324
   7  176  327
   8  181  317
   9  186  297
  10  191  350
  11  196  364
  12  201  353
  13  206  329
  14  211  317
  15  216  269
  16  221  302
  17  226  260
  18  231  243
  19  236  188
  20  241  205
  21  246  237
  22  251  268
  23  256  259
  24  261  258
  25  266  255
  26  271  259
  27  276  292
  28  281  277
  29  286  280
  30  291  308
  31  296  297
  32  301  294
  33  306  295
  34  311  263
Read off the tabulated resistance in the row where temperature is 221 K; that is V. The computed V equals 302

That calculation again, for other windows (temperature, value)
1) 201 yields 353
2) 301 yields 294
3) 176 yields 327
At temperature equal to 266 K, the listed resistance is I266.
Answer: 255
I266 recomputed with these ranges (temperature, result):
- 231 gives 243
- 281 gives 277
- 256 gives 259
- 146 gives 210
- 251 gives 268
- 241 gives 205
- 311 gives 263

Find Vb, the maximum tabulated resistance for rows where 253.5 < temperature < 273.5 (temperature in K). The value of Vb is 259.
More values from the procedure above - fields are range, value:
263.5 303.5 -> 308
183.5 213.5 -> 364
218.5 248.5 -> 302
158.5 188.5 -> 327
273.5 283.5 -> 292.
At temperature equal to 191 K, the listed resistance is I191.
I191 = 350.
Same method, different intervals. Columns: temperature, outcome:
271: 259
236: 188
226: 260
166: 274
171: 324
